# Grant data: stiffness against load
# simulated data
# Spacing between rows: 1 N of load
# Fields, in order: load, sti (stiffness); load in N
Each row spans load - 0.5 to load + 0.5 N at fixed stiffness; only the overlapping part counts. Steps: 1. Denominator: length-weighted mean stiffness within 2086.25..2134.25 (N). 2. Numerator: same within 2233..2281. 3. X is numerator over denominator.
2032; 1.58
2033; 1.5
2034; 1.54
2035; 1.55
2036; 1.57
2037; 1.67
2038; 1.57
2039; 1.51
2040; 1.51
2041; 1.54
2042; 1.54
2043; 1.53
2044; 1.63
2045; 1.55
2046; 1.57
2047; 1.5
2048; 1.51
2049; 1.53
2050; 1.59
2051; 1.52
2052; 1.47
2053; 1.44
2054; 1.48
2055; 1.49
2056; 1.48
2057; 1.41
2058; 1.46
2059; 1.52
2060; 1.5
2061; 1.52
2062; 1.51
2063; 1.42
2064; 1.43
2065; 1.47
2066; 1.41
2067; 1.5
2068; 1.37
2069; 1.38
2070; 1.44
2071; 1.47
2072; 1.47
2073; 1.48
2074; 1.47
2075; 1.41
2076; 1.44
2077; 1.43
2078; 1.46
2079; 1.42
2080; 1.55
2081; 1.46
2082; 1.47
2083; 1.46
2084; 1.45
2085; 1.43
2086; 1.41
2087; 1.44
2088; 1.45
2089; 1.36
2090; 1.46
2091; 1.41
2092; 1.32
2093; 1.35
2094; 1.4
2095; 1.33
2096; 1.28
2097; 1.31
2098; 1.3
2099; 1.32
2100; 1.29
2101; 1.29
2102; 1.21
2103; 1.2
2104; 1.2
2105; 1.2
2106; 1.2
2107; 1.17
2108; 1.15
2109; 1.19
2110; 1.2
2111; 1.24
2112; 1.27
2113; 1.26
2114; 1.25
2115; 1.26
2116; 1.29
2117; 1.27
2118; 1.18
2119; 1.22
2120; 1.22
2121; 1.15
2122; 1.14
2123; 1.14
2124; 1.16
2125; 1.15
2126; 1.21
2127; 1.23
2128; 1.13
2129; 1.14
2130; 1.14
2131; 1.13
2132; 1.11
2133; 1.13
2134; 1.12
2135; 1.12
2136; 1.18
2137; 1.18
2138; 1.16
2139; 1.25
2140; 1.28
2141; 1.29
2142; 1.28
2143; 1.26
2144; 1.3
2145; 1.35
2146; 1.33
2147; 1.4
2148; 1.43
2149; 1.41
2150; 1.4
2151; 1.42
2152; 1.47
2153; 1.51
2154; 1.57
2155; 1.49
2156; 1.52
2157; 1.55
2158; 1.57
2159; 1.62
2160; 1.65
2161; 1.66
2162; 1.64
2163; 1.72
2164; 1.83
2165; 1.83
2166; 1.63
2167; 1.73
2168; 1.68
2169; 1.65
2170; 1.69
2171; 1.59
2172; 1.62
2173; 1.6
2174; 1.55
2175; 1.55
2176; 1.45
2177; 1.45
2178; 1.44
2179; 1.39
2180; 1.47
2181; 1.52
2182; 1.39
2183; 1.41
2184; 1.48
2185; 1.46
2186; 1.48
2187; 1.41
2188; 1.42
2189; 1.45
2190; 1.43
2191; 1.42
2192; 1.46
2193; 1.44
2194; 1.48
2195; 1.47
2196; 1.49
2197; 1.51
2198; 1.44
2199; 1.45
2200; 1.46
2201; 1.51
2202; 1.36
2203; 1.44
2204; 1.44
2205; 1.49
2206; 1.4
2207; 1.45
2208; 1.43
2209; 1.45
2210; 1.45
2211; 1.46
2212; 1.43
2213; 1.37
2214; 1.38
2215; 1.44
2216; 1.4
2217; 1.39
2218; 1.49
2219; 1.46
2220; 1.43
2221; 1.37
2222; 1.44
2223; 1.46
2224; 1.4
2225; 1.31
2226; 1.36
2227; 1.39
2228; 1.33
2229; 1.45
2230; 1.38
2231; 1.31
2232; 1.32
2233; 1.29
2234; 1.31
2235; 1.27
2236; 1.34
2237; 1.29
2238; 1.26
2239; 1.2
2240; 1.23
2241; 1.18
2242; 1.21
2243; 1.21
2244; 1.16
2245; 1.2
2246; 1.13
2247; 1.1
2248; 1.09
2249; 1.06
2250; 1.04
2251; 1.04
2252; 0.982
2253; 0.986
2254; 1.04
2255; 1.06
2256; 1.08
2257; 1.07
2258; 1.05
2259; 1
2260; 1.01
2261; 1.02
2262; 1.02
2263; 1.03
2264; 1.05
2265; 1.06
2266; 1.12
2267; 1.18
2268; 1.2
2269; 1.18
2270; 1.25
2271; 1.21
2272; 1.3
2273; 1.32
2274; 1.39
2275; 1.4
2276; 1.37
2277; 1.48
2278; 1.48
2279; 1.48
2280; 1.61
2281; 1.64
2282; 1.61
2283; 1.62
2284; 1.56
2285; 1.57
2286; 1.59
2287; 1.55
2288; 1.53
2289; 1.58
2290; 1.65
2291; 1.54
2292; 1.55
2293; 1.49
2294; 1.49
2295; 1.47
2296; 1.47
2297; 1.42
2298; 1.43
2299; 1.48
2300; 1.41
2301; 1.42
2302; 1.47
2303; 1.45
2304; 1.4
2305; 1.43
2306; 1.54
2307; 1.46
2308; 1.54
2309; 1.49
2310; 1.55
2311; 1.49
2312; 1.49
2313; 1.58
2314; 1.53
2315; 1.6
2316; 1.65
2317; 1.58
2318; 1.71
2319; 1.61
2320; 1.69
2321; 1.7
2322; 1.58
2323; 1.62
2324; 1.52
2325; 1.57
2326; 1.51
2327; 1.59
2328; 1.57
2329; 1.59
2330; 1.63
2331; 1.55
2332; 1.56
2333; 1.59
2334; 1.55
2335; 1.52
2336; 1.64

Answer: 1.0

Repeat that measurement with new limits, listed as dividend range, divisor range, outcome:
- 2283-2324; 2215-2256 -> 1.22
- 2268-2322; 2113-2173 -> 1.09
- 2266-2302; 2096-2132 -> 1.20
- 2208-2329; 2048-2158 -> 1.02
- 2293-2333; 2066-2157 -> 1.17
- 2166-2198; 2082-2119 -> 1.16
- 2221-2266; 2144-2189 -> 0.78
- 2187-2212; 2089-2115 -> 1.14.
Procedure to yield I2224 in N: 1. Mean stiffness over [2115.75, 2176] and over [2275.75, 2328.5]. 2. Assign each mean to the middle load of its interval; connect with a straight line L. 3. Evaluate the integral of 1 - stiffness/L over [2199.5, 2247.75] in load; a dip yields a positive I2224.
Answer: 3.6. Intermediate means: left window 1.39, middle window 1.35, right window 1.54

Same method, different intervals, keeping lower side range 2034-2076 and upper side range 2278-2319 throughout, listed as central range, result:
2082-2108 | 3.0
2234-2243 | 1.6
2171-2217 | 1.8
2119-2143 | 5.2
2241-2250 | 2.3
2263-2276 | 2.6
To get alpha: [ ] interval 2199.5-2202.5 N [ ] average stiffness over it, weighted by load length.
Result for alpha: 1.44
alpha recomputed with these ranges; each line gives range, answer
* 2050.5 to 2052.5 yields 1.5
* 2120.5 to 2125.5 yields 1.15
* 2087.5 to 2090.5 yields 1.42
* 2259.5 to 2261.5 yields 1.02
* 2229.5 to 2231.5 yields 1.34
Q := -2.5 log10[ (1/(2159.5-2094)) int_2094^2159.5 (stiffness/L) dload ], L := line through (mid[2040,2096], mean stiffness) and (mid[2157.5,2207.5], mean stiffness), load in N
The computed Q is 0.173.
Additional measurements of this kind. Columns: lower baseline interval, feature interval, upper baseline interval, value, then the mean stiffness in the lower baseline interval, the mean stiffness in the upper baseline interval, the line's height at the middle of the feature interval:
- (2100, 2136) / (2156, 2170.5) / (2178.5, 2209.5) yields -0.23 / 1.19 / 1.45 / 1.34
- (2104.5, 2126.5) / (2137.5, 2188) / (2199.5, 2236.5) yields -0.16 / 1.21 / 1.4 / 1.3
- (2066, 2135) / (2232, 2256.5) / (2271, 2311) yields 0.24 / 1.3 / 1.49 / 1.44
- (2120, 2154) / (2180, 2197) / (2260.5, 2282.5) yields -0.15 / 1.25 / 1.29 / 1.27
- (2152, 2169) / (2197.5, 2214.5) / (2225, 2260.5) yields -0.04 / 1.63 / 1.19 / 1.39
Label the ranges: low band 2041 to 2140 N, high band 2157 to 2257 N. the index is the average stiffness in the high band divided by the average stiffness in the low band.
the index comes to 1.0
